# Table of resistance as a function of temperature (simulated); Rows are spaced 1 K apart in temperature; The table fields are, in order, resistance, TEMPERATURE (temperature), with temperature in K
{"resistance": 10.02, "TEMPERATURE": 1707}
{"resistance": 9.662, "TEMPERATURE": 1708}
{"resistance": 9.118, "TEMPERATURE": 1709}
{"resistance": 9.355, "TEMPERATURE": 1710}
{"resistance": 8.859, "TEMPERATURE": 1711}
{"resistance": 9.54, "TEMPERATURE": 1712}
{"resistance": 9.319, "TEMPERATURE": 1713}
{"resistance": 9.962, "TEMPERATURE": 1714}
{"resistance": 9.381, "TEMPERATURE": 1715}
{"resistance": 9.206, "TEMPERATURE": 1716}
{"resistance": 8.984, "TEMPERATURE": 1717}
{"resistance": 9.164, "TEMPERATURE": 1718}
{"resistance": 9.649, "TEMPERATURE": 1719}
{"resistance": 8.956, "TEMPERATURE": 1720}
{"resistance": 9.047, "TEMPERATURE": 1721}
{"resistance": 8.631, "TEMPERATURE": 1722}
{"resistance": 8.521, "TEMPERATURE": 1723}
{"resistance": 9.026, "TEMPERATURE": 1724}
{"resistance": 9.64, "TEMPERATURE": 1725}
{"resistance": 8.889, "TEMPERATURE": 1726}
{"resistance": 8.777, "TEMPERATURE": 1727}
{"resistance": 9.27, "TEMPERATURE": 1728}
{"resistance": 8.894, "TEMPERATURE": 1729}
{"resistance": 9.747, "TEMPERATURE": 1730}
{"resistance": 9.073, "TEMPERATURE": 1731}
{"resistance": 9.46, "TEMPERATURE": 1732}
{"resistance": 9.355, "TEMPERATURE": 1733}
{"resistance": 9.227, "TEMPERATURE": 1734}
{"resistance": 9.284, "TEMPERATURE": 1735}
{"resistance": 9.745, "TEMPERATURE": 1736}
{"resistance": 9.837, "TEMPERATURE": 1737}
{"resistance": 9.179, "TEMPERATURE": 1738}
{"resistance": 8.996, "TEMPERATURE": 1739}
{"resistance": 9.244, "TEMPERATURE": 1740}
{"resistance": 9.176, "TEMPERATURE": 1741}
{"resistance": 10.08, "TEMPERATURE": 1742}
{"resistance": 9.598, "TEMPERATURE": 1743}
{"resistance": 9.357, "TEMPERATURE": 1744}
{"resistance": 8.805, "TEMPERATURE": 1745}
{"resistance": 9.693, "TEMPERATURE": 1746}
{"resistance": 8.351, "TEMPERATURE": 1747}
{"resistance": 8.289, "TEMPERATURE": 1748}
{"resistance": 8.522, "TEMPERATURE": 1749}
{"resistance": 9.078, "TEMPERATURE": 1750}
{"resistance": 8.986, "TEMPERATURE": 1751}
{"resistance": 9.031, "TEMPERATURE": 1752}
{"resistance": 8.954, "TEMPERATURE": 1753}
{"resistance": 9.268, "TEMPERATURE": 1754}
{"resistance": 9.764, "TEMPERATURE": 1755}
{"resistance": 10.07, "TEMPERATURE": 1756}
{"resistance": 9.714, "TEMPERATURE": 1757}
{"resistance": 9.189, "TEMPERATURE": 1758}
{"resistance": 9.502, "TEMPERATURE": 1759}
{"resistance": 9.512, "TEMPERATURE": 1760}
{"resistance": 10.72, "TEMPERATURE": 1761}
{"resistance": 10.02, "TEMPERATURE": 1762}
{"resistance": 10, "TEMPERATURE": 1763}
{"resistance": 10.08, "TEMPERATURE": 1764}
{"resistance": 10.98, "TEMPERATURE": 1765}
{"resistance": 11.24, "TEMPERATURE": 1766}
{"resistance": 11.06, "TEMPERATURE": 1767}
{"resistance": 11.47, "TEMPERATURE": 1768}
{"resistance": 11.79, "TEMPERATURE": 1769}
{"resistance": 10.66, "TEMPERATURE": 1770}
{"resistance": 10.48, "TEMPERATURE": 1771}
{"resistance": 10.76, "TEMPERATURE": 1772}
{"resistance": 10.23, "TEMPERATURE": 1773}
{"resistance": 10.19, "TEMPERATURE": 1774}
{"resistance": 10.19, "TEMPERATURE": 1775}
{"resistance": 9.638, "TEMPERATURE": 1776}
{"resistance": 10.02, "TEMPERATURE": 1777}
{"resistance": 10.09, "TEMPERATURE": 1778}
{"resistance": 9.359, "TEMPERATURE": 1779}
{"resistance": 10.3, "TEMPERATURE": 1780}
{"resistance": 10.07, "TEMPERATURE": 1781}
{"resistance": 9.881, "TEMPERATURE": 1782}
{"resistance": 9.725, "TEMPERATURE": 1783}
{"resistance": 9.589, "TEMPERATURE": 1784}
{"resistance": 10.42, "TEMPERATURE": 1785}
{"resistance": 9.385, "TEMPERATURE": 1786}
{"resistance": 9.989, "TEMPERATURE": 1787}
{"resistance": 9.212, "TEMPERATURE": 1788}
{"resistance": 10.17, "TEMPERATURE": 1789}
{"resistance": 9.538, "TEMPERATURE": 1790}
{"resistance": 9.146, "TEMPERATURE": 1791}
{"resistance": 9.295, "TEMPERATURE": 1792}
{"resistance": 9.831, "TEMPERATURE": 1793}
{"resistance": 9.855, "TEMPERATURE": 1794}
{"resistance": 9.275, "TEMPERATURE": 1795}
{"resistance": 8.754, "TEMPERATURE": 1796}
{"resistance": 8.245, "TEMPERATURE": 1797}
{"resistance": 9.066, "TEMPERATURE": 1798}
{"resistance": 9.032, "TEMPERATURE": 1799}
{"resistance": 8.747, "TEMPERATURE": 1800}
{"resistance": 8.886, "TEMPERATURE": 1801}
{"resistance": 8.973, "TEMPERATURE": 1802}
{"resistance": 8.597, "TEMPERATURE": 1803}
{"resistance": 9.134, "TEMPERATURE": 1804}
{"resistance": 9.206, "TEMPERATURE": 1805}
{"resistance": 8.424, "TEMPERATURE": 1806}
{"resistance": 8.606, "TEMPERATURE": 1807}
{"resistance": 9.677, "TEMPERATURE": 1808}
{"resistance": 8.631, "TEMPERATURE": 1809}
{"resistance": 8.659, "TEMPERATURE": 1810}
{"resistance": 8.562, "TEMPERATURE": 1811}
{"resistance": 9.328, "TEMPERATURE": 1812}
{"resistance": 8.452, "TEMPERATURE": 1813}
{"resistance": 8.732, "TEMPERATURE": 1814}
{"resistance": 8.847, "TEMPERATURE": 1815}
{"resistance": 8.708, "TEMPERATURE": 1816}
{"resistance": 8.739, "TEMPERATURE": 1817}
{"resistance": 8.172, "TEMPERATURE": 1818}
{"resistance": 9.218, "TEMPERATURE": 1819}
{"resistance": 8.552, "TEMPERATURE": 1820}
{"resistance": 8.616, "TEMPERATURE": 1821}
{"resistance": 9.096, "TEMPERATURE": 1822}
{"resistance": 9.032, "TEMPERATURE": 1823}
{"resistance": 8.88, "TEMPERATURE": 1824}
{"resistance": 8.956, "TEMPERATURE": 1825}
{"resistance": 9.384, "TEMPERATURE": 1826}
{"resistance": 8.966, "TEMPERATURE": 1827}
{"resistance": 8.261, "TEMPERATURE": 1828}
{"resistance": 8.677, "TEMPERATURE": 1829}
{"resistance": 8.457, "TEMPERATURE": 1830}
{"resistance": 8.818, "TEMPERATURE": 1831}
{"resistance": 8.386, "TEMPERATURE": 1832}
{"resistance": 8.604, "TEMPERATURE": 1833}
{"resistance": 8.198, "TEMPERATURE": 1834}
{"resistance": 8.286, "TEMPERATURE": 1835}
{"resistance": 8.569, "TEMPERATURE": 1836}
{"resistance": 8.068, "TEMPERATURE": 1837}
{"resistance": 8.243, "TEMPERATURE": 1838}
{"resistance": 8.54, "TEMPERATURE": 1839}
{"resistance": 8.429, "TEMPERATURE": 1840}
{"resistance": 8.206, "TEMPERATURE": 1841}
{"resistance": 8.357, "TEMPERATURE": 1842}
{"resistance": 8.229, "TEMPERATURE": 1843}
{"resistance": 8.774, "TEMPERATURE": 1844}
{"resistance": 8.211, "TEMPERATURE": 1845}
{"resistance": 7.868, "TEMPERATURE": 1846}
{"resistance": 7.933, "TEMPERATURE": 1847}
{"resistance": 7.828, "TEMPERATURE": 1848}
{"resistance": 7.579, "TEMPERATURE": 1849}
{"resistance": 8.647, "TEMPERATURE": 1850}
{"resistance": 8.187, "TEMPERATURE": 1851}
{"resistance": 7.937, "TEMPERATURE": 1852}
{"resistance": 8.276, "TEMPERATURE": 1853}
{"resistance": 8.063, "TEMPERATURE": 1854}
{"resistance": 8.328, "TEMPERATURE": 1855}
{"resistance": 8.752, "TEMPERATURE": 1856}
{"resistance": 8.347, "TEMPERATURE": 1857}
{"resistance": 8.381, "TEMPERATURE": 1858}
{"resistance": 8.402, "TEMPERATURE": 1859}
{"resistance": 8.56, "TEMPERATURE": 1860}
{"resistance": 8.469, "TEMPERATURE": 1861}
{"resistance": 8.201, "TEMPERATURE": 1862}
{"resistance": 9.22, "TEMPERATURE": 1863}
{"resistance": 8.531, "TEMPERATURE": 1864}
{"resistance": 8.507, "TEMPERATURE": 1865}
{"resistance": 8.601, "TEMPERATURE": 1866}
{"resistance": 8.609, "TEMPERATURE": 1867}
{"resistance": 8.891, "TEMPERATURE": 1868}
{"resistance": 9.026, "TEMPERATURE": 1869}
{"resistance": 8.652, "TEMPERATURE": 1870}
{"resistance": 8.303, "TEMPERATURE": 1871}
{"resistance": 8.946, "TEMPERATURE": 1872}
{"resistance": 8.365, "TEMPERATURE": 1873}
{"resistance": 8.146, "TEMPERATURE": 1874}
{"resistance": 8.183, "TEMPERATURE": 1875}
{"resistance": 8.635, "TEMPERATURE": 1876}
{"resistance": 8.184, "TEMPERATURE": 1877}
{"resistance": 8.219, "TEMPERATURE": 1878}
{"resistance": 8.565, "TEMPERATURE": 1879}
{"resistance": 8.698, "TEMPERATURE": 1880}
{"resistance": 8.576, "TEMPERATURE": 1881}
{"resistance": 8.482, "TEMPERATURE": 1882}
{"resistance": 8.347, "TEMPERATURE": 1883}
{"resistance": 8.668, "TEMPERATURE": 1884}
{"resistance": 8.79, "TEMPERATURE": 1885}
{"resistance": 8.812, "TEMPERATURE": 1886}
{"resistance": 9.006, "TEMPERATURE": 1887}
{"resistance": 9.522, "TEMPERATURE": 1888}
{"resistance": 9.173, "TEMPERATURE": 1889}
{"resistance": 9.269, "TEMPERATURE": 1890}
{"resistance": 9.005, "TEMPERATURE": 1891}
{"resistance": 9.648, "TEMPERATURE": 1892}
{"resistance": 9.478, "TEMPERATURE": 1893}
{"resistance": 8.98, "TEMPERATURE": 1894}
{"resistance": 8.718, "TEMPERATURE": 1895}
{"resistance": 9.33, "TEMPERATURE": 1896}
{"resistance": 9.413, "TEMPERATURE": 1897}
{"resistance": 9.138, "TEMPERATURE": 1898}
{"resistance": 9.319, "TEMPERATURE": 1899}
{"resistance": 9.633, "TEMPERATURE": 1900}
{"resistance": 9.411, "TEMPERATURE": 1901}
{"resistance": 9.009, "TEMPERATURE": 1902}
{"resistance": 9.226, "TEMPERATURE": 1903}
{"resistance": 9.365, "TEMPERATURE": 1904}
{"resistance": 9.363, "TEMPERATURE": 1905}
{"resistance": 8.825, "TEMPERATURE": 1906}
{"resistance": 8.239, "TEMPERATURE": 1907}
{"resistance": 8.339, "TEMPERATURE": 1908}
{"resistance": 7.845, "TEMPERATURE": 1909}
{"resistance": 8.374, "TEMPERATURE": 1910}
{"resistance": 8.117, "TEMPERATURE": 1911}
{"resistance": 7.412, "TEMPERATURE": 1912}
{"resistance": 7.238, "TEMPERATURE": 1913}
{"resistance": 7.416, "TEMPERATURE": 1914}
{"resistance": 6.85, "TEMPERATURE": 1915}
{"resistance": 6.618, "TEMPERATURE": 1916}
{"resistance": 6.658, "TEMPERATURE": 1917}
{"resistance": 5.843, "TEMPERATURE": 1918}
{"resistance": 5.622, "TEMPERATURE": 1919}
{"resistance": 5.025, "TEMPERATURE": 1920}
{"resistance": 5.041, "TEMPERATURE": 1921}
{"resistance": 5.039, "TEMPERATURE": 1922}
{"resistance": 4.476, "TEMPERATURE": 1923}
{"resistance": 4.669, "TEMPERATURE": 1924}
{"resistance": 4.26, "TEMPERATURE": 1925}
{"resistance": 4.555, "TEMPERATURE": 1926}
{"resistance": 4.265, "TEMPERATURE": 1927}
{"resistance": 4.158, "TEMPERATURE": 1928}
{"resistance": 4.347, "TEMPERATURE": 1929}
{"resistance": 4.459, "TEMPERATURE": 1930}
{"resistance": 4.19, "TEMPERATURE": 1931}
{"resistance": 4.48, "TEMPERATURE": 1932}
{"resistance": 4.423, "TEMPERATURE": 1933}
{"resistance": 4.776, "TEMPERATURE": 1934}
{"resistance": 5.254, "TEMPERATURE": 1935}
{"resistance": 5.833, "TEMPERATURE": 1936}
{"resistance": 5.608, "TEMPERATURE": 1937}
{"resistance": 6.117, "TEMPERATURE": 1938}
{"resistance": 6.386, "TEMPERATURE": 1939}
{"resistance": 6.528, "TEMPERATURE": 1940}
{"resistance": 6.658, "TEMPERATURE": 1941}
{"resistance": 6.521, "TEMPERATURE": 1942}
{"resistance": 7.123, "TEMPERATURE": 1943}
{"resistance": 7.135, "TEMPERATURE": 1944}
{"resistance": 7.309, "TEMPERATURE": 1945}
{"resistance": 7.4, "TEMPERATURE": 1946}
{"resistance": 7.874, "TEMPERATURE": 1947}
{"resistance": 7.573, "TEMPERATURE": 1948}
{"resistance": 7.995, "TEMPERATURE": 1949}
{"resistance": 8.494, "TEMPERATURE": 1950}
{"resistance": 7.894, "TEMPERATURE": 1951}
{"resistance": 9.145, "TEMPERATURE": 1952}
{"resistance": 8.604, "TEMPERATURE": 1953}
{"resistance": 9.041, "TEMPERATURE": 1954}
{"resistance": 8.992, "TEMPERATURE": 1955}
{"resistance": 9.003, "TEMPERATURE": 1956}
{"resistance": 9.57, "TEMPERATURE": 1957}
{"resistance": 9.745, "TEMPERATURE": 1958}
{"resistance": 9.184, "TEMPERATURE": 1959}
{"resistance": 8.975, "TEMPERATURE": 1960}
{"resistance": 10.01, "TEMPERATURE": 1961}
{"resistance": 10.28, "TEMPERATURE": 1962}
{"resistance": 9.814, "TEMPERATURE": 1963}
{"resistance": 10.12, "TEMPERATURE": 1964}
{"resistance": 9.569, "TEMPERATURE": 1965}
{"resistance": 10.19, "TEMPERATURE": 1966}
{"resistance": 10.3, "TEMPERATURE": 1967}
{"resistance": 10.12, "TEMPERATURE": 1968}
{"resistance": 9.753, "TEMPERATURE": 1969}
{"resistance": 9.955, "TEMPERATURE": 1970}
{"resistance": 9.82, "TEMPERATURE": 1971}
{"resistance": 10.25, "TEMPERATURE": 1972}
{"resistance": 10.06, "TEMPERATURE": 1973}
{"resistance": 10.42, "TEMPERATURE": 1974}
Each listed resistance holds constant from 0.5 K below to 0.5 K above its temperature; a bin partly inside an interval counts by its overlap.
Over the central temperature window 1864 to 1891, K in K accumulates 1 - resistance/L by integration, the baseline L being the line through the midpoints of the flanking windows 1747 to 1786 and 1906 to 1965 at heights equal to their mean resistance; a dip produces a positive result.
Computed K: -2.3 K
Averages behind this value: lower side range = 9.94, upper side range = 6.99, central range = 8.66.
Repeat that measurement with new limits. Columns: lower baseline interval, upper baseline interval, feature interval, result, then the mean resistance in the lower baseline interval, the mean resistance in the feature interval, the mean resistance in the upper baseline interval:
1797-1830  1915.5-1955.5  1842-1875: -2.4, 8.82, 8.4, 6.16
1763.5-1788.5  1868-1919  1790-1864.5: 6.8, 10.3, 8.64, 8.52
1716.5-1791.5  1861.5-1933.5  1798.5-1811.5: 0.1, 9.63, 8.86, 7.74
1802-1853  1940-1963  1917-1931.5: 6.3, 8.57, 4.78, 8.38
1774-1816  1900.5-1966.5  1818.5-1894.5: -1.8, 9.31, 8.58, 7.24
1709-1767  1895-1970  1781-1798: -1.2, 9.38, 9.52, 7.52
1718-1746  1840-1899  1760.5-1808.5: -4.2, 9.25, 9.79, 8.59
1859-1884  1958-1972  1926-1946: 8.2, 8.54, 5.58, 9.86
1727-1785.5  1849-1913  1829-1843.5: 1.1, 9.74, 8.4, 8.67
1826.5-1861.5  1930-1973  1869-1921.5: -1.0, 8.34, 8.35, 8.03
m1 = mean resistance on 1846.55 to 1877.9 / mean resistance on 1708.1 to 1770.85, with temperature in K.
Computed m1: 0.89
